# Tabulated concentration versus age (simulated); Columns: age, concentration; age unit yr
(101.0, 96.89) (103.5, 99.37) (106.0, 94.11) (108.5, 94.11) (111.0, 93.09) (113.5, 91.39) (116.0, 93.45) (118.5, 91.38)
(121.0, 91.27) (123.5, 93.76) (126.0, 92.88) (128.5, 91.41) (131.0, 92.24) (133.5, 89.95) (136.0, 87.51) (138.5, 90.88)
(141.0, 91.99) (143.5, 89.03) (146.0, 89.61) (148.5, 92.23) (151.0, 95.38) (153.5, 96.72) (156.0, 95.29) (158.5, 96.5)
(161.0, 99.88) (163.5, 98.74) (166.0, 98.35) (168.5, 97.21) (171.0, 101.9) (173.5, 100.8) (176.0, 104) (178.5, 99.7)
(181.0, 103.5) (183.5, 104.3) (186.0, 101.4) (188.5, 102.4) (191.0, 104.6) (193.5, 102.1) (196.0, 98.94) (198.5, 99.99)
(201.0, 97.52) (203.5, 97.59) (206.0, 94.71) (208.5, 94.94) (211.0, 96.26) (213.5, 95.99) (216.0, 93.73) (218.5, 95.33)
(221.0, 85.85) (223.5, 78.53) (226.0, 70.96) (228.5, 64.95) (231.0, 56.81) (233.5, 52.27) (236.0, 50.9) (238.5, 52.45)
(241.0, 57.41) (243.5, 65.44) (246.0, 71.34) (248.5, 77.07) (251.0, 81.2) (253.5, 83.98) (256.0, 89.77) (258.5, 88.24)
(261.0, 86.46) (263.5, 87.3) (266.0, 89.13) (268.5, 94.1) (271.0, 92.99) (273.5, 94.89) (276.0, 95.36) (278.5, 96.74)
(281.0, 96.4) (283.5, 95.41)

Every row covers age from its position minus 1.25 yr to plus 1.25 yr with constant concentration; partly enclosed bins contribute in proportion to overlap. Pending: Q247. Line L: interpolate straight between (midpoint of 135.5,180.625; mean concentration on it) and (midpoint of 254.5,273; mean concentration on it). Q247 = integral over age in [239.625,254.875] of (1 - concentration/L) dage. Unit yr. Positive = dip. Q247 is 3.0 yr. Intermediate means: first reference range 96.2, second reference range 89.8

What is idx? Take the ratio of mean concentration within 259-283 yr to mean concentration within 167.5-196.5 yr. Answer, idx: 0.9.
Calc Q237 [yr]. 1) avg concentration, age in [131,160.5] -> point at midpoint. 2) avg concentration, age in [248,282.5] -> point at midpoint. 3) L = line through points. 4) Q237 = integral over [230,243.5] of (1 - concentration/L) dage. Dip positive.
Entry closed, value 5.3 yr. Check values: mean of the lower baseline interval 92.5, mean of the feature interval 55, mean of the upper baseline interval 89.9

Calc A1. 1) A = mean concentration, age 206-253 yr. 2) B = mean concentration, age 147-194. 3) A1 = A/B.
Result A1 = 0.75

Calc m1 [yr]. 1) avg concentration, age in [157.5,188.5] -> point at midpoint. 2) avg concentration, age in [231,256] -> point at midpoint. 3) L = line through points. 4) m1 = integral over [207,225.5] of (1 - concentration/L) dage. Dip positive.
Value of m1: -2.5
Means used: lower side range 101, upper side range 66.5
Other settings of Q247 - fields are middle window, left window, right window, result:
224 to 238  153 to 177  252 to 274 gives 4.9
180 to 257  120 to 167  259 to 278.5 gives 6.6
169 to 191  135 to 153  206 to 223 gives -2.4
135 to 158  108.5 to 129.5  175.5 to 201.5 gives 0.9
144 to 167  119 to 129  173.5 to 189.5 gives 0.5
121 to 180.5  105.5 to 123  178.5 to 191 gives 1.7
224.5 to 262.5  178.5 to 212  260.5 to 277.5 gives 9.8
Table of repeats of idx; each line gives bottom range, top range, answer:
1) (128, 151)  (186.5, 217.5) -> 1.08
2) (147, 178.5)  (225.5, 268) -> 0.74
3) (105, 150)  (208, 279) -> 0.88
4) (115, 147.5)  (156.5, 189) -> 1.10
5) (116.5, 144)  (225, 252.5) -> 0.70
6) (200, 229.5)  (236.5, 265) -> 0.85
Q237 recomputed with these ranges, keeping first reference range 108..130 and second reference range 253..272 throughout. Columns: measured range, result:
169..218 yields -4.78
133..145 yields 0.28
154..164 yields -0.65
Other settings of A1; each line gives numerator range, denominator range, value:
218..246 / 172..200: 0.65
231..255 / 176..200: 0.64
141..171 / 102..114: 1.01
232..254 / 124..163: 0.70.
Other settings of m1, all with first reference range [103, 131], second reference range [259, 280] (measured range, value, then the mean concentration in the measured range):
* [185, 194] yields -0.98 yr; 103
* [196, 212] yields -0.78 yr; 97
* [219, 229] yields 1.62 yr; 77.4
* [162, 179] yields -1.36 yr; 100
